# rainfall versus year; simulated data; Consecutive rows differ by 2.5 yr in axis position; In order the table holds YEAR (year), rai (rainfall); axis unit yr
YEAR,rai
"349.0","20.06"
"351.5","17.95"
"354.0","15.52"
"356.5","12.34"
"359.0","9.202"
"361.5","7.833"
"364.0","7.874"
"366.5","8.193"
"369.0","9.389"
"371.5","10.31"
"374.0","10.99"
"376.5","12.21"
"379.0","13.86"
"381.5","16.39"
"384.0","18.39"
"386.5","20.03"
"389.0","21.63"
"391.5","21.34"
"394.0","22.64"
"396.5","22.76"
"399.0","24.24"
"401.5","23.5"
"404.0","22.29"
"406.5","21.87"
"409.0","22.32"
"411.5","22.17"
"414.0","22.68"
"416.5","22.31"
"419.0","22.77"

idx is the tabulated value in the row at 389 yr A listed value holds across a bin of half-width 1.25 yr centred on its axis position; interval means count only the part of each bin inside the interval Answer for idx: 21.63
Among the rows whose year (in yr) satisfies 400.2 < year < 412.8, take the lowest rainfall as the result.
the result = 21.87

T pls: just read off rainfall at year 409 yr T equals 22.32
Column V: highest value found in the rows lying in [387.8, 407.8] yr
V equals 24.24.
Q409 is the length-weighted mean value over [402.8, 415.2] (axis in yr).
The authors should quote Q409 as 22.3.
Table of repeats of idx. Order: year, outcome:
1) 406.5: 21.87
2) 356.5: 12.34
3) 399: 24.24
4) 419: 22.77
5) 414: 22.68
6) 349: 20.06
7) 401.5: 23.5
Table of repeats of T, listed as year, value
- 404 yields 22.29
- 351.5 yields 17.95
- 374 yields 10.99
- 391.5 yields 21.34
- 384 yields 18.39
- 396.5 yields 22.76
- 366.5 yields 8.193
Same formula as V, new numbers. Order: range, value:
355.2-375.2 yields 12.34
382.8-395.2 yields 22.64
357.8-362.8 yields 9.202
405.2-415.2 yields 22.68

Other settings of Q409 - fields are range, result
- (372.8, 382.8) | 13.4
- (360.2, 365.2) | 7.87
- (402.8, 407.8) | 22.1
